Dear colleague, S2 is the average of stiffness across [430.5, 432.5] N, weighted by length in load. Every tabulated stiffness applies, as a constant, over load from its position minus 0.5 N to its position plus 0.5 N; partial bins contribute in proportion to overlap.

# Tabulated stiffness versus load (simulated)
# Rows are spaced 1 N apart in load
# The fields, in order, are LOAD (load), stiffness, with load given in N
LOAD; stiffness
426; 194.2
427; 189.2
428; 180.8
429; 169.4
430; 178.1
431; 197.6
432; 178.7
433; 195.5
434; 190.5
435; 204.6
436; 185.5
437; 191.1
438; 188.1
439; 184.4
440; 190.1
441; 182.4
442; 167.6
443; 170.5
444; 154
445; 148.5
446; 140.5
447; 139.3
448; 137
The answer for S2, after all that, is 188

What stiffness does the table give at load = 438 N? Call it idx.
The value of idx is 188.1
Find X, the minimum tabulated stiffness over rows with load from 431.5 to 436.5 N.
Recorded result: 178.7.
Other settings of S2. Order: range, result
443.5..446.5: 148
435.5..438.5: 188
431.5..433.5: 187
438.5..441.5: 186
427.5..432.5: 181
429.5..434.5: 188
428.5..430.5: 174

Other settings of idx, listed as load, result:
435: 204.6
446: 140.5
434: 190.5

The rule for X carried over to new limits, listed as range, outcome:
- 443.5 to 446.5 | 140.5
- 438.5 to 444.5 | 154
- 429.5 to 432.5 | 178.1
